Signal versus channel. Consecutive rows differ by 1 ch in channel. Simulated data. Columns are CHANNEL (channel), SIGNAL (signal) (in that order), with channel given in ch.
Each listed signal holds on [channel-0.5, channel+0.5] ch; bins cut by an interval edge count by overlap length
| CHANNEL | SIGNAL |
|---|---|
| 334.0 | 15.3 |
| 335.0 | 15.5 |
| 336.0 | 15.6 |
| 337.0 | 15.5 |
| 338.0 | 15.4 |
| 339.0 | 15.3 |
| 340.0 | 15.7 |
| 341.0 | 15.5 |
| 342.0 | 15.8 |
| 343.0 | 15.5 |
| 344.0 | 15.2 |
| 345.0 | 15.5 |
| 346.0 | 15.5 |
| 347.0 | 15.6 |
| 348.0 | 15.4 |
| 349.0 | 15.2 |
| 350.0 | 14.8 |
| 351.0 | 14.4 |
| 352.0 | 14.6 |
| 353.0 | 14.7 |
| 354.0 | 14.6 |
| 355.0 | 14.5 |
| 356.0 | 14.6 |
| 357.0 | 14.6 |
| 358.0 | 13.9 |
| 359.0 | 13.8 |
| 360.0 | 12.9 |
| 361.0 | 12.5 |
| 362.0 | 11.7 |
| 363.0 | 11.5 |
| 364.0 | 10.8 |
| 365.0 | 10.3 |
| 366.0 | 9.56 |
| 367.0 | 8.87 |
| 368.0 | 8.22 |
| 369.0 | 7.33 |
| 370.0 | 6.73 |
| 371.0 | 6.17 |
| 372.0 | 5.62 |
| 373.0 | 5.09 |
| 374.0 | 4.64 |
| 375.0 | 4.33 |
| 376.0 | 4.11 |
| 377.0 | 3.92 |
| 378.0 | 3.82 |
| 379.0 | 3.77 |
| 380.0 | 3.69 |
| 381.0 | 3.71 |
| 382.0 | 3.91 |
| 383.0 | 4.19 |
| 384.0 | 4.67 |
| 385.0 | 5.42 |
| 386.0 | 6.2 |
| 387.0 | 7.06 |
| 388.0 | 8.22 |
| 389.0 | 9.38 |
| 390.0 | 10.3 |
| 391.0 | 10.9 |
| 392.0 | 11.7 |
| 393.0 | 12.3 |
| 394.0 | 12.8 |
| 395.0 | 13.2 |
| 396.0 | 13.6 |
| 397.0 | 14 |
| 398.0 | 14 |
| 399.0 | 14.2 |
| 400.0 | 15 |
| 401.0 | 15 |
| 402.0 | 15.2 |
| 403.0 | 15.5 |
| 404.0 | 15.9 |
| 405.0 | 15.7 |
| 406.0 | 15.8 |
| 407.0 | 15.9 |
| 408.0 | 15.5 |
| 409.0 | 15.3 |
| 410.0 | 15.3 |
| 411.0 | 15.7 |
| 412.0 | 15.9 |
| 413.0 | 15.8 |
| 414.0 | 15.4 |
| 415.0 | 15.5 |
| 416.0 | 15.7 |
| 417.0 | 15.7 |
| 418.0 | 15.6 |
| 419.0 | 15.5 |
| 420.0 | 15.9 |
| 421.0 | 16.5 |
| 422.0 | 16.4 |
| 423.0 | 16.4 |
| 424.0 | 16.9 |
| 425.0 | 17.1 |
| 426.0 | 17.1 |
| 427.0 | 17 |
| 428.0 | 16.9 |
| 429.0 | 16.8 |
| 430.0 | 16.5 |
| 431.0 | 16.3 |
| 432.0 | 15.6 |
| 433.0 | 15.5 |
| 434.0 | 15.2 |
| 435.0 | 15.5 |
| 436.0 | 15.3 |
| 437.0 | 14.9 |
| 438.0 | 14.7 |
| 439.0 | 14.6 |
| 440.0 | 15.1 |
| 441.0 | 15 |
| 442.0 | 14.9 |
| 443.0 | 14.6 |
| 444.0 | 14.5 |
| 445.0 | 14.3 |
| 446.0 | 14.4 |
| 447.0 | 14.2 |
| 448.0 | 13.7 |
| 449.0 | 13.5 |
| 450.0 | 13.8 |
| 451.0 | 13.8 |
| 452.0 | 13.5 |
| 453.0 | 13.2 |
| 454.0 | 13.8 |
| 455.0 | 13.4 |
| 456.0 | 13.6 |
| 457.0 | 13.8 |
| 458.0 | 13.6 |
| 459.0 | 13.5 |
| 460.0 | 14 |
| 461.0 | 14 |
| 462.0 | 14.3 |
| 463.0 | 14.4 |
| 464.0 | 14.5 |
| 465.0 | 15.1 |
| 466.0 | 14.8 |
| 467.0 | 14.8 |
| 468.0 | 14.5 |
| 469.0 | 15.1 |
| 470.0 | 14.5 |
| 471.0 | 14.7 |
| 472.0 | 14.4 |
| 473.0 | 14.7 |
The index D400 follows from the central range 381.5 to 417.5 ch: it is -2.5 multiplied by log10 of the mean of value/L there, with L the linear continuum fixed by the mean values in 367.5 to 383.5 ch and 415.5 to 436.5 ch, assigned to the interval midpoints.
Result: -0.21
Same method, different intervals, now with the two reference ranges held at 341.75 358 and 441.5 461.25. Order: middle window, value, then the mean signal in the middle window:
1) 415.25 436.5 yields -0.14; 16.2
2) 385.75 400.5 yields 0.24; 11.6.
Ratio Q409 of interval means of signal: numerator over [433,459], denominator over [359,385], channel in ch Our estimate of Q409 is 2.04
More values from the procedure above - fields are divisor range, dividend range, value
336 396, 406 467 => 1.42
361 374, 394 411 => 1.75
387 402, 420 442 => 1.29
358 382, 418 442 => 2.10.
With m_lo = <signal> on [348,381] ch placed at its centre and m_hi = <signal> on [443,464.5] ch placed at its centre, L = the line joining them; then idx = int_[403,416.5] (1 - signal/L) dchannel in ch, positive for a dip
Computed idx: -4.2 ch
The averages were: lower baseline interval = 9.84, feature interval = 15.6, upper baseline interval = 13.9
